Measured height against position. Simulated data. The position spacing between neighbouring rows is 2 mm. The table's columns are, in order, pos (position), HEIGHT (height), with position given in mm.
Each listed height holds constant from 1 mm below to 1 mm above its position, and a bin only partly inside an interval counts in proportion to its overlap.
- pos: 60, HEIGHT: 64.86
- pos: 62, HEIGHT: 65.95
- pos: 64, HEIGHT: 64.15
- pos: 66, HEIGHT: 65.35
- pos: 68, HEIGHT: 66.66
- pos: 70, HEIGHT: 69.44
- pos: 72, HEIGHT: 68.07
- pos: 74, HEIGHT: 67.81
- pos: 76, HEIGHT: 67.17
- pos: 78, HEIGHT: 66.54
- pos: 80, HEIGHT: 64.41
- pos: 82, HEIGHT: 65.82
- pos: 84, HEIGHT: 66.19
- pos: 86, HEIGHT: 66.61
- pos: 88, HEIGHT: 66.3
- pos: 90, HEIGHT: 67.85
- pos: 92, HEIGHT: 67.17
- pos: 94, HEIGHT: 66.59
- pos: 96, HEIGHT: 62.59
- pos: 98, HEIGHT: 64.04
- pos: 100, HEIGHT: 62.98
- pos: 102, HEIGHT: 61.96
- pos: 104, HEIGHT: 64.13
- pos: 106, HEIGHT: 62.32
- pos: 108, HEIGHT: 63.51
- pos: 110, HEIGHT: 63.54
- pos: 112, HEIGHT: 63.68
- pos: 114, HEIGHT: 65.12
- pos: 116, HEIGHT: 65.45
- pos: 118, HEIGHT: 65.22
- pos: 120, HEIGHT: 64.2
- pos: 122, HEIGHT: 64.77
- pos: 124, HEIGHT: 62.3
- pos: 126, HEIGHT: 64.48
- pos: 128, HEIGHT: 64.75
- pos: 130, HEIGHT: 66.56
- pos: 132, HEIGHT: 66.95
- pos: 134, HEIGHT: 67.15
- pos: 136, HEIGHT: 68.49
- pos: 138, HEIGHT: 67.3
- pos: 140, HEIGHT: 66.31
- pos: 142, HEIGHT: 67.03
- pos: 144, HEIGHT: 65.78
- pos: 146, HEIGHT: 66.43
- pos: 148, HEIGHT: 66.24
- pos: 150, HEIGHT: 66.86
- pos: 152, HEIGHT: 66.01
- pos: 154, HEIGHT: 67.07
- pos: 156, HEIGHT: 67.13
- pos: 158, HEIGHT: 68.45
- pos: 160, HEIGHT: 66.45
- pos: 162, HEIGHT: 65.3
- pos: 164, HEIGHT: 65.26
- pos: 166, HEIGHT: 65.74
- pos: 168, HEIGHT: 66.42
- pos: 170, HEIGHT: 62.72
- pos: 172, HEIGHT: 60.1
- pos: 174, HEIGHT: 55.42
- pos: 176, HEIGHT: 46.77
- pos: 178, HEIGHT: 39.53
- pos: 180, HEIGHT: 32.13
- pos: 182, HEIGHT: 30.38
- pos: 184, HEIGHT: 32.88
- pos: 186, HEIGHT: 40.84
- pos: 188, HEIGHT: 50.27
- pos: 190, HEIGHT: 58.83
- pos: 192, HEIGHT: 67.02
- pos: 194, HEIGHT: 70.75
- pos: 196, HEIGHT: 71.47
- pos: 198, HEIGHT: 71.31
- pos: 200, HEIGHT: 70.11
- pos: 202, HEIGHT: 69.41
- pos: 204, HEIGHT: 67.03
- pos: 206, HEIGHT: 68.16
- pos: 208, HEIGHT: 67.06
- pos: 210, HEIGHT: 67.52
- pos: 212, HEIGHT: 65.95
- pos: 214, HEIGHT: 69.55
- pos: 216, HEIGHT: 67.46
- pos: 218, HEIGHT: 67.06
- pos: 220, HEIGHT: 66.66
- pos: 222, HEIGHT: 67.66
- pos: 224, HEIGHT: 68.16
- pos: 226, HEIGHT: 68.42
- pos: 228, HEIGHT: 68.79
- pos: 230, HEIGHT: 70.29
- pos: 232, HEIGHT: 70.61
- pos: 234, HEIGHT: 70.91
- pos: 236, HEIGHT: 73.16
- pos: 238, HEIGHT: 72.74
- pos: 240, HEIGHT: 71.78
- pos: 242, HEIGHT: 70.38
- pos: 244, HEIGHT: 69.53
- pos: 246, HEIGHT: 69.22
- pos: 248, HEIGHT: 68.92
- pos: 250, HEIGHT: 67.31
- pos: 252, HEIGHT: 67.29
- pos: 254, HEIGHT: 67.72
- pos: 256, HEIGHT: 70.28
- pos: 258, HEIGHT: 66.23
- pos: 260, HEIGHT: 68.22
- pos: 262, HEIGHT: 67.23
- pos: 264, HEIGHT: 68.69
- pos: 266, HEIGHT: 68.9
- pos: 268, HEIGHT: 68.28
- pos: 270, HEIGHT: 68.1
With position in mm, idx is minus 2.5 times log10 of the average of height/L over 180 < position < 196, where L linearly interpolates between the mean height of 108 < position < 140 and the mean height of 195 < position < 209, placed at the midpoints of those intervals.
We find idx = 0.34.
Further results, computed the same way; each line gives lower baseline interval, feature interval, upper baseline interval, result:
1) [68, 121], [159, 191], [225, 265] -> 0.27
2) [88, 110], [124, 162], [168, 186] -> -0.23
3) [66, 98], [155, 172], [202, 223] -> 0.03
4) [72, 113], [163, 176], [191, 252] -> 0.10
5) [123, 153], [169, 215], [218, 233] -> 0.17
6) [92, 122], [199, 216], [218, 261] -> 0.00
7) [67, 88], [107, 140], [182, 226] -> 0.01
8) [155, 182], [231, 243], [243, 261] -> -0.08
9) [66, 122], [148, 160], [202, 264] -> 0.00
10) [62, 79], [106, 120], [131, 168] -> 0.04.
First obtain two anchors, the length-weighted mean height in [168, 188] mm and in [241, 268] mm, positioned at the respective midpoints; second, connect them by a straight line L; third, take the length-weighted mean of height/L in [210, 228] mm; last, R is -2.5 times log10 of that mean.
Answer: -0.17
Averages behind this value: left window 45.9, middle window 67.7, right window 68.4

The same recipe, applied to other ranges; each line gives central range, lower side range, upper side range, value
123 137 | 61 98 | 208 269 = 0.02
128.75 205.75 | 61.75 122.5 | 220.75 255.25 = 0.10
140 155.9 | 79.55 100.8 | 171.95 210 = -0.11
